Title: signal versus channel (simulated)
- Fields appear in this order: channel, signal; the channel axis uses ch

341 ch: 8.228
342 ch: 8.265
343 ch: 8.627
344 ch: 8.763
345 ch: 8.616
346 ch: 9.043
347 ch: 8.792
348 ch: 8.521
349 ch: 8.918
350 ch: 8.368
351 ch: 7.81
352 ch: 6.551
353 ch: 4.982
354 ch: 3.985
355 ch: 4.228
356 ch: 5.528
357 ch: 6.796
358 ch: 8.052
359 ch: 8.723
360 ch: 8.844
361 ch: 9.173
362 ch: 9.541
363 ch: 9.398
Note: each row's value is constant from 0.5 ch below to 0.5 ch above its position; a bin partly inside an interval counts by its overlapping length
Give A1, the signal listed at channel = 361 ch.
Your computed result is 9.173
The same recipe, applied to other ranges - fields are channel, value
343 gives 8.627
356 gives 5.528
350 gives 8.368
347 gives 8.792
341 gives 8.228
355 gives 4.228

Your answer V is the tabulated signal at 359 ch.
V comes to 8.723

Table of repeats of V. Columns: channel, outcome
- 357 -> 6.796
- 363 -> 9.398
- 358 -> 8.052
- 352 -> 6.551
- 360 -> 8.844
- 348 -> 8.521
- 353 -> 4.982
